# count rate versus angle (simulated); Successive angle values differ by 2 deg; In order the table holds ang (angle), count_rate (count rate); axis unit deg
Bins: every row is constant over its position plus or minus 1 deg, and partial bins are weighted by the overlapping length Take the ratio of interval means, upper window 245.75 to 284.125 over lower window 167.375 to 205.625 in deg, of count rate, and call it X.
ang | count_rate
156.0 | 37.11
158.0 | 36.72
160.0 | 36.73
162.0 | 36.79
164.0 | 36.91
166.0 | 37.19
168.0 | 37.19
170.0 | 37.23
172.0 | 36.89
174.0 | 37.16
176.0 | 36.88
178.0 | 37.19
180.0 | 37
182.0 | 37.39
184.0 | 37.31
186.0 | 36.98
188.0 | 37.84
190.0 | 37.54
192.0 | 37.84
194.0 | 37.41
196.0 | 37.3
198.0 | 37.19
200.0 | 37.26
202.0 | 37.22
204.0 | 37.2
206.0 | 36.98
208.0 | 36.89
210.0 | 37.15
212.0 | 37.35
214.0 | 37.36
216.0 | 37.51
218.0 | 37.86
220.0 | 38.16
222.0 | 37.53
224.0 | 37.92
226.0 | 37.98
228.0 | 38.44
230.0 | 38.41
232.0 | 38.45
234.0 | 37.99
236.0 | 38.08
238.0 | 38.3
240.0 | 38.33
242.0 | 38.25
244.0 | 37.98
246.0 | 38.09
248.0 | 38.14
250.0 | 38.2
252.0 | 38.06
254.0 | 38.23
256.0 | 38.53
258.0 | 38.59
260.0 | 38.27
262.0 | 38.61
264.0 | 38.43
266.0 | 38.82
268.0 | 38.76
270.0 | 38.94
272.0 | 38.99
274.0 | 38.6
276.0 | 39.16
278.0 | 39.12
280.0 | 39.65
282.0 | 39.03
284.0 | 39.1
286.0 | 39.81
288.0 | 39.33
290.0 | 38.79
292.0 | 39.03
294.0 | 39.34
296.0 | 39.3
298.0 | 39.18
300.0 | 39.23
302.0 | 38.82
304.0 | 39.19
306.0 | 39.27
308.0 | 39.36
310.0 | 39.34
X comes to 1.0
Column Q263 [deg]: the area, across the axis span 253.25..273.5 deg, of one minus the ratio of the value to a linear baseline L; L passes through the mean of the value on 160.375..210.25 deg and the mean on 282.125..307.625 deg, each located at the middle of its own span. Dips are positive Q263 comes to 0.0 deg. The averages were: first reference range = 37.2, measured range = 38.6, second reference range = 39.2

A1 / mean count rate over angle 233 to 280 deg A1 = 38.5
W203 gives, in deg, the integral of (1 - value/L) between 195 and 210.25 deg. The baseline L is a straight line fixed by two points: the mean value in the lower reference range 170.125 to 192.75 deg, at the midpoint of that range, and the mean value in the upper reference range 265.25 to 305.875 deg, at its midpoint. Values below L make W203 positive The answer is 0.20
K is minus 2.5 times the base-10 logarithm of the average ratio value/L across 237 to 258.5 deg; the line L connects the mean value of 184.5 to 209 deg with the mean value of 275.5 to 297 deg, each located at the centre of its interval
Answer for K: 0.00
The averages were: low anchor 37.3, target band 38.2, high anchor 39.2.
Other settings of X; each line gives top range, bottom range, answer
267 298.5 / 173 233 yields 1.04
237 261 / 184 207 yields 1.02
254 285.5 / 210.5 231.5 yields 1.03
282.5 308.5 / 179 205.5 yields 1.05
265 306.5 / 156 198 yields 1.05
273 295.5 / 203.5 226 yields 1.05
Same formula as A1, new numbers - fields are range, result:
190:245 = 37.7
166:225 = 37.3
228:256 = 38.2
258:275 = 38.7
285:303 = 39.2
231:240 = 38.2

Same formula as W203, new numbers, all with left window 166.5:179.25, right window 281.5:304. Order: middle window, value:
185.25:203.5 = 0.03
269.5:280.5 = -0.05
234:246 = 0.03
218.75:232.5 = -0.04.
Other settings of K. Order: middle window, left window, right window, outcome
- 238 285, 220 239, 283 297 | 0.00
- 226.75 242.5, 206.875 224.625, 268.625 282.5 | -0.01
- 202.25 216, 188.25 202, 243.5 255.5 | 0.01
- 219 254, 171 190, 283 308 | 0.00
